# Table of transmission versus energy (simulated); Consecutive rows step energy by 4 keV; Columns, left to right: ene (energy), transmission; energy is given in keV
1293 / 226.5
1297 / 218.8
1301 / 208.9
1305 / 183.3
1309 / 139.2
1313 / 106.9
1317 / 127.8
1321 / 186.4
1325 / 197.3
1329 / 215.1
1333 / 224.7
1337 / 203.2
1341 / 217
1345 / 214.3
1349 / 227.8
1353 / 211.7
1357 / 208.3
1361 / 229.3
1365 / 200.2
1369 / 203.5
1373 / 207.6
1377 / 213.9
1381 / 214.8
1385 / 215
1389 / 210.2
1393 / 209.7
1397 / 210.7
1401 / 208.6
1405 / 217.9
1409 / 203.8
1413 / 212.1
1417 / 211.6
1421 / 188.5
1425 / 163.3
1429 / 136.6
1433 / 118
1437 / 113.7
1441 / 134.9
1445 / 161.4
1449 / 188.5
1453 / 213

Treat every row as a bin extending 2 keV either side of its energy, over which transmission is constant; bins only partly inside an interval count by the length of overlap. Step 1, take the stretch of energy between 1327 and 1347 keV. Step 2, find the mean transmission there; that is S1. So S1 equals 215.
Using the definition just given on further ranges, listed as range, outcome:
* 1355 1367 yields 213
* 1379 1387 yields 215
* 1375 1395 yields 213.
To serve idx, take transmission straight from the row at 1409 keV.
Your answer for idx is 203.8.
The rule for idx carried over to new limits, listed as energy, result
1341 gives 217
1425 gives 163.3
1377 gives 213.9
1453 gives 213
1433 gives 118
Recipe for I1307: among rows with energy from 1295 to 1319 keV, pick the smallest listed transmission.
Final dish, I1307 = 106.9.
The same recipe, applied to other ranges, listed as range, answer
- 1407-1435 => 118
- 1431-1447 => 113.7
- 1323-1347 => 197.3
